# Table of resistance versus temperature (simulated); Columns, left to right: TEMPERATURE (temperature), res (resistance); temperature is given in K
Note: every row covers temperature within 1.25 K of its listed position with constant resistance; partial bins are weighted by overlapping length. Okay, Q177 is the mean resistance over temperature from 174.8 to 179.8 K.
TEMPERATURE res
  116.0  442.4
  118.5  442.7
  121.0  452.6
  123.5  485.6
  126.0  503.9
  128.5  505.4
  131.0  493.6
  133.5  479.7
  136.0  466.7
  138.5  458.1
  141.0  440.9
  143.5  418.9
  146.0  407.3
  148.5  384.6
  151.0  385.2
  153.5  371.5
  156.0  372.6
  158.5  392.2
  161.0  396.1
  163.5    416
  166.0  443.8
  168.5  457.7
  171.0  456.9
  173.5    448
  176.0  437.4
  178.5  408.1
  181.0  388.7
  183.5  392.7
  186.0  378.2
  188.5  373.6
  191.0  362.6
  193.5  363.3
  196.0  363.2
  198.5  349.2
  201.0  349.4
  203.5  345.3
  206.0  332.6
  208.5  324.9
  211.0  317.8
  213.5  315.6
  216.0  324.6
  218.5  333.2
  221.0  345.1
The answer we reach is 422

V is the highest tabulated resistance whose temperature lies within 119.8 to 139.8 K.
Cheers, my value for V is 505.4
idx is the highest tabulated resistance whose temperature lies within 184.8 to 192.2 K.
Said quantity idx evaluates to 378.2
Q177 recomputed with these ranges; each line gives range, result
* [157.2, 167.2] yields 412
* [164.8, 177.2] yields 449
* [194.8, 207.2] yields 348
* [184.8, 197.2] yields 368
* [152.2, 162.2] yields 383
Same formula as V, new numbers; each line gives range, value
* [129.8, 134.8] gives 493.6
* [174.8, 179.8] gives 437.4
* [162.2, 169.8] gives 457.7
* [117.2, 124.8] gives 485.6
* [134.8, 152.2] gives 466.7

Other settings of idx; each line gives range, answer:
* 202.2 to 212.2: 345.3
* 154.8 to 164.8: 416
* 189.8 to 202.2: 363.3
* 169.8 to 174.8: 456.9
